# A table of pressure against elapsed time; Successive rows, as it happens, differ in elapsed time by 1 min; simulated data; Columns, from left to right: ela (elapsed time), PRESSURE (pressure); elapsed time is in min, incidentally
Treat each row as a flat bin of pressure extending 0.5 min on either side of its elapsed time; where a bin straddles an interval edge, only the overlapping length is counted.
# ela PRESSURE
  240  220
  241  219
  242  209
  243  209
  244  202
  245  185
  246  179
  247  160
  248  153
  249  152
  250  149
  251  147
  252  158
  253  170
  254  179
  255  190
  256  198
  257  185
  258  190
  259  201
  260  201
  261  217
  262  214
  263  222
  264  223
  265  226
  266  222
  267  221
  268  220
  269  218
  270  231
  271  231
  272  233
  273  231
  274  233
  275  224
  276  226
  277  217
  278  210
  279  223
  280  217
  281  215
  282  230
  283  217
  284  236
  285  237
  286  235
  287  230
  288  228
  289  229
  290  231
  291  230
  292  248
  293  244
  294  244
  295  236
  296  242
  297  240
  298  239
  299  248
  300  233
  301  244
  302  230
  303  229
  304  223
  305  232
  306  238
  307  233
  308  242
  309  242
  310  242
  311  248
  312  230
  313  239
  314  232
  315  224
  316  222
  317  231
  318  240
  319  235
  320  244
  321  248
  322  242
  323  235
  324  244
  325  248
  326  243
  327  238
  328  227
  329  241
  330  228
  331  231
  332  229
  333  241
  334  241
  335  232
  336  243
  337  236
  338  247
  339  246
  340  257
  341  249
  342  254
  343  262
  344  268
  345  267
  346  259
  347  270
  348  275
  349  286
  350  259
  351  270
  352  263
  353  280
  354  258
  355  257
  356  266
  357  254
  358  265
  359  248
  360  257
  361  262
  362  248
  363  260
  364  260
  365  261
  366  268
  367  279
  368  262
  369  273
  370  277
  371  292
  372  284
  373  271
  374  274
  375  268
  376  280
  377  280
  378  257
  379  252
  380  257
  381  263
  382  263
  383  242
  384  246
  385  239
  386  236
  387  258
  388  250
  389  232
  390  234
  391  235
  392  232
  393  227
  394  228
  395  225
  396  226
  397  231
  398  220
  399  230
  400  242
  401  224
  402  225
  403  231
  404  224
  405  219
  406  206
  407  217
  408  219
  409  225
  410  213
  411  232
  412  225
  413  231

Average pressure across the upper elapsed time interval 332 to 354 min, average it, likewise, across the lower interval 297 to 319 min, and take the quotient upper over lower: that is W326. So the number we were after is 1.09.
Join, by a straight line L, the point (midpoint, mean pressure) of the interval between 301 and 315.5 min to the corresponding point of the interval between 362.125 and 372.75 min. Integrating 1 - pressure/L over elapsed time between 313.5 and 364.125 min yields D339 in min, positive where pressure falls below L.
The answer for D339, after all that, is 0.82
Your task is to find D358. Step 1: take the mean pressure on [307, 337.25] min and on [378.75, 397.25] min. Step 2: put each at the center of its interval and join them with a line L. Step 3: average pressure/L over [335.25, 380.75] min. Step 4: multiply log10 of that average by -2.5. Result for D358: -0.10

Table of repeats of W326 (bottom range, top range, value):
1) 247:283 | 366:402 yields 1.23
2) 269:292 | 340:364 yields 1.15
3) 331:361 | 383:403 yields 0.91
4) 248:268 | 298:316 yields 1.22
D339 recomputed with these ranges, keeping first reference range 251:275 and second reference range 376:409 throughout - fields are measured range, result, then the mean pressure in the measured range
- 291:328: -3.3 min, 238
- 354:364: -1.2 min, 258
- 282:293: -1.0 min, 233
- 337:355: -2.8 min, 262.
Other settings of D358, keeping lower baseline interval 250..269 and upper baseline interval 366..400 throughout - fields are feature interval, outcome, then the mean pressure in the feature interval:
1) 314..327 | -0.06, 238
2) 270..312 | -0.10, 233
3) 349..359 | -0.10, 264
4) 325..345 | -0.06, 244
